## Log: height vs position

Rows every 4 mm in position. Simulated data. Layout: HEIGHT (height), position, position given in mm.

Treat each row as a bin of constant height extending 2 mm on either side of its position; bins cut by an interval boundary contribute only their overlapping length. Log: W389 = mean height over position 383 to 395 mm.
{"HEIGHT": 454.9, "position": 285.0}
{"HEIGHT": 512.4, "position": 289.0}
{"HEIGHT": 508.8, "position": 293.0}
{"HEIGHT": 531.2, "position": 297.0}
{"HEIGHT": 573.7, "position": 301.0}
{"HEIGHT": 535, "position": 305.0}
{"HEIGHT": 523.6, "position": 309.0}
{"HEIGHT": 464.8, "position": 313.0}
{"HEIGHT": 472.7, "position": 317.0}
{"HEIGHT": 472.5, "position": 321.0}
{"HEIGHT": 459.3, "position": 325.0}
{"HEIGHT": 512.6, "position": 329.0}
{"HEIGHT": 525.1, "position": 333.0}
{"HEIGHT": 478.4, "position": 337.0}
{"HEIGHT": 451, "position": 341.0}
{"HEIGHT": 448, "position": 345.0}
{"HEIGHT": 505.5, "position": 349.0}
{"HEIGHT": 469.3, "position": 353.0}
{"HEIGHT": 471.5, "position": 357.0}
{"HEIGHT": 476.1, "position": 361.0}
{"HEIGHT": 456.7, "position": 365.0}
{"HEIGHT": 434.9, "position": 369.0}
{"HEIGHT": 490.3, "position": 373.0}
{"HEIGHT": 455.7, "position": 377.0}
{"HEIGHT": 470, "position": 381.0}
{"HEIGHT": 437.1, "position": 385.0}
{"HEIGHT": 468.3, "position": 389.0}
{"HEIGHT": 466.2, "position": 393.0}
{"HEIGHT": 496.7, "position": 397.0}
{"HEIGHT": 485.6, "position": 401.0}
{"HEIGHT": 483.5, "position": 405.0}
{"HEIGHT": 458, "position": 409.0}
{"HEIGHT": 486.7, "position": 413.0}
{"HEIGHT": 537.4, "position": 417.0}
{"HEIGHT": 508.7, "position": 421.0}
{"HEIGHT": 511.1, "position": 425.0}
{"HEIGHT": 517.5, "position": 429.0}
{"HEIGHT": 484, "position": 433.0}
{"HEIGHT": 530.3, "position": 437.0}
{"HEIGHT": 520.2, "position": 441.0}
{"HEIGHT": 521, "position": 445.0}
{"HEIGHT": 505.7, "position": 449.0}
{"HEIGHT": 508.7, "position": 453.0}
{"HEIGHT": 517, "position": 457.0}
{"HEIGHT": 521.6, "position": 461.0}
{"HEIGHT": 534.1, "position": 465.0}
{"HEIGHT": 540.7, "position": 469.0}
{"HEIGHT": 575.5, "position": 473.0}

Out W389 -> 457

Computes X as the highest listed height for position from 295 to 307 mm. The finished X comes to 573.7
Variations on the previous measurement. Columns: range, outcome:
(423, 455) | 530.3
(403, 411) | 483.5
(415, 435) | 537.4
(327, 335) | 525.1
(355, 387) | 490.3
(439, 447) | 521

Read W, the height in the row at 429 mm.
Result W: 517.5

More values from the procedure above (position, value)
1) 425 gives 511.1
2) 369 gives 434.9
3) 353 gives 469.3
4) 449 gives 505.7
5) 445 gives 521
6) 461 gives 521.6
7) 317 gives 472.7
